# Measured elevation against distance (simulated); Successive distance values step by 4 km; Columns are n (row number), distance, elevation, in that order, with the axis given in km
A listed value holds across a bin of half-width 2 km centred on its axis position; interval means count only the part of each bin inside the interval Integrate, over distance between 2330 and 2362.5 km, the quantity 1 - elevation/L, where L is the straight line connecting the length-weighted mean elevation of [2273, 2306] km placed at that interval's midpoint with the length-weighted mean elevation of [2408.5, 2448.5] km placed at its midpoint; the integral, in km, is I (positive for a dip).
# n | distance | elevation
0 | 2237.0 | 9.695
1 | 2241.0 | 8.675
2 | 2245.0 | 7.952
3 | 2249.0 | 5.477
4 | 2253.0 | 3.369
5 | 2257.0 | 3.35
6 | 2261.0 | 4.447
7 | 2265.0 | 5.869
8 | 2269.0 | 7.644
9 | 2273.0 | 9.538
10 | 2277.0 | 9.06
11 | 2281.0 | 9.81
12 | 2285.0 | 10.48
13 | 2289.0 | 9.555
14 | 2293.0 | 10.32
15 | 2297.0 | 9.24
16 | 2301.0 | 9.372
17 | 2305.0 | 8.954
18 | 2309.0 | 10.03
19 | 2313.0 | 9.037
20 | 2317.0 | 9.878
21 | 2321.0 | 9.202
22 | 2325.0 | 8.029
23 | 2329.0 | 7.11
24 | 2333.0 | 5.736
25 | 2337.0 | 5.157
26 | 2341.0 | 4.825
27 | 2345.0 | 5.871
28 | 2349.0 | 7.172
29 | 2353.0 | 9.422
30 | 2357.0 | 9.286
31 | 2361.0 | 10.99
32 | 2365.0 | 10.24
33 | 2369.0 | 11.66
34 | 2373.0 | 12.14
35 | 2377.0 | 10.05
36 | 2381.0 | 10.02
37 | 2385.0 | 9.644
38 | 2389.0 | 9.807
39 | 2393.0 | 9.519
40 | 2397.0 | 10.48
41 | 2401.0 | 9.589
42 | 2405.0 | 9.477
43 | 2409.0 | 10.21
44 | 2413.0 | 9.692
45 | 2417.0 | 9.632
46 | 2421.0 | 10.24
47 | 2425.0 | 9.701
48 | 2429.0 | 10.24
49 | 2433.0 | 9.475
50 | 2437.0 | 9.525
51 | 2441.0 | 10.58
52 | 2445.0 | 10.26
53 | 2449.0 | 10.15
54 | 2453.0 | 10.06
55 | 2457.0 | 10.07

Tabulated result 8.4 km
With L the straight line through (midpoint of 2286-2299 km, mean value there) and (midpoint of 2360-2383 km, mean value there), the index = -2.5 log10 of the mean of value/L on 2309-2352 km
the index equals 0.36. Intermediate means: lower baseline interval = 9.76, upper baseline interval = 10.8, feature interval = 7.38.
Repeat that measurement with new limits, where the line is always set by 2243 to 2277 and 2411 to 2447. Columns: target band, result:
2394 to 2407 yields -0.06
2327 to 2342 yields 0.33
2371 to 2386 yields -0.20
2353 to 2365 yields -0.20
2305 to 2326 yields -0.25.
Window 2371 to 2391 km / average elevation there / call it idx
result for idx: 10.3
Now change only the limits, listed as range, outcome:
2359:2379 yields 11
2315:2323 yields 9.54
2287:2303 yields 9.62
